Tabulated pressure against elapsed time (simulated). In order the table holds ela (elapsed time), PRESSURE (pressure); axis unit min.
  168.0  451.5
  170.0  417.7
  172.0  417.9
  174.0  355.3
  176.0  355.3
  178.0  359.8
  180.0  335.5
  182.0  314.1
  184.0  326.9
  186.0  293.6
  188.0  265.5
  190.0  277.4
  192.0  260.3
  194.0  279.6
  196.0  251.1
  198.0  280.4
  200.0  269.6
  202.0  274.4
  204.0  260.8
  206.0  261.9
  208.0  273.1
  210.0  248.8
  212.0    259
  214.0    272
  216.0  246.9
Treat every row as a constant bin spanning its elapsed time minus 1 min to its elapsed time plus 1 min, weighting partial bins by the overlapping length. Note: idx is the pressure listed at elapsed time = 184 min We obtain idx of 326.9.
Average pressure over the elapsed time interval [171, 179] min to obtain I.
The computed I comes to 372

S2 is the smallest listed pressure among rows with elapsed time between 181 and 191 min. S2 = 265.5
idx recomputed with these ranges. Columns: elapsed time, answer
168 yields 451.5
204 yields 260.8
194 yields 279.6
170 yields 417.7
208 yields 273.1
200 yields 269.6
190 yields 277.4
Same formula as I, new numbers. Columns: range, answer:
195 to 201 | 267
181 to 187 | 312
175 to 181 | 350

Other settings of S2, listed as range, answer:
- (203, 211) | 248.8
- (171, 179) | 355.3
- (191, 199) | 251.1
